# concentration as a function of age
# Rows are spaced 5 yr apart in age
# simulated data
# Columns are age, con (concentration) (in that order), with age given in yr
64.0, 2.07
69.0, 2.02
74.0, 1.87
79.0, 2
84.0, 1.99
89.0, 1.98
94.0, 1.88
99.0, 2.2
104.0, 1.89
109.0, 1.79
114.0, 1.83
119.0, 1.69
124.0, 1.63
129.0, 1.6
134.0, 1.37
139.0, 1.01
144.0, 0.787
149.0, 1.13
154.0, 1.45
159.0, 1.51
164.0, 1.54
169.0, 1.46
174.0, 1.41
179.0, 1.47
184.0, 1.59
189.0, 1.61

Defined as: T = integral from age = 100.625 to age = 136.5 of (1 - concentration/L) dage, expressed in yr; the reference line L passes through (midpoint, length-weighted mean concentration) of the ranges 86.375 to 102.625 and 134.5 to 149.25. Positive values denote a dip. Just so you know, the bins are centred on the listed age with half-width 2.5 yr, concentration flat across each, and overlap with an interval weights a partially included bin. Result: -5.0 yr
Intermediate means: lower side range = 2.01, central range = 1.7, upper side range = 1.01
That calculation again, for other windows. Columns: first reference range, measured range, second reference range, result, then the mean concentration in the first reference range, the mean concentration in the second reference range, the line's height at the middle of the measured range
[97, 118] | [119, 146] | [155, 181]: 6.4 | 1.9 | 1.48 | 1.73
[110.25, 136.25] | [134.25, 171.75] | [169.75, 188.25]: 6.8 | 1.63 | 1.5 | 1.56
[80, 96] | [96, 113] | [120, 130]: -1.3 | 1.96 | 1.63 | 1.81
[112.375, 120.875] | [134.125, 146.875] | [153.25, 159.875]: 4.8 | 1.76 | 1.48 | 1.59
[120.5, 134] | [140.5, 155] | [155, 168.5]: 4.3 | 1.58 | 1.51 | 1.53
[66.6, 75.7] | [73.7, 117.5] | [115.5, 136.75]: -3.7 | 1.95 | 1.58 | 1.78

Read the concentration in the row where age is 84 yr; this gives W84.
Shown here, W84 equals 1.99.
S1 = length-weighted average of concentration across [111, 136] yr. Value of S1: 1.63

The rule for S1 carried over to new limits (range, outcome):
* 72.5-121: 1.92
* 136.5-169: 1.25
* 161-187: 1.5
